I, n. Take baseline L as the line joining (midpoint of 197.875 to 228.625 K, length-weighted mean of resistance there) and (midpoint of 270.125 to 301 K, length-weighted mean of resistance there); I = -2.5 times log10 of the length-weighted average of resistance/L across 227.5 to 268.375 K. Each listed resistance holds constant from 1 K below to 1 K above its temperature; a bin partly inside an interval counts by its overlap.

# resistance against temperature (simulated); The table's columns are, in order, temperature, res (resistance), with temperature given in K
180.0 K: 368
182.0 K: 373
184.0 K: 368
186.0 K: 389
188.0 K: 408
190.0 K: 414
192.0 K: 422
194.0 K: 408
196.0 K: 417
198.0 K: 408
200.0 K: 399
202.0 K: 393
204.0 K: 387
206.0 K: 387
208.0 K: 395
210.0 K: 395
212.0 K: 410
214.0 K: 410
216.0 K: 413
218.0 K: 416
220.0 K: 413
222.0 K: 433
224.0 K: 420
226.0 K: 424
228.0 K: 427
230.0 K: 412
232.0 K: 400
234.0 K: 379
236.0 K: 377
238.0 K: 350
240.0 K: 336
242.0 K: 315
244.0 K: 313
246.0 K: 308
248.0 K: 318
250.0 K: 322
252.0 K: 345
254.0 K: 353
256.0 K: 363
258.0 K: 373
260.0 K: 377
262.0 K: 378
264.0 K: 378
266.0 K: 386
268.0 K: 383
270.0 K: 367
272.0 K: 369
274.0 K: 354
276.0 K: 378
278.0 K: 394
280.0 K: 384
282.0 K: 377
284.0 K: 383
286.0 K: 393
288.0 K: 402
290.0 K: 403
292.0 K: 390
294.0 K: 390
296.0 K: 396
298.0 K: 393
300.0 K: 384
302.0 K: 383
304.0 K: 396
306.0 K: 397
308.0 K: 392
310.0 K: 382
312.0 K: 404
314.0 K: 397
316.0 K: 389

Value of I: 0.11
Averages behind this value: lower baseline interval 408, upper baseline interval 385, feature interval 360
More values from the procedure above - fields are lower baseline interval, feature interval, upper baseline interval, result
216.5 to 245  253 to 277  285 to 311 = 0.05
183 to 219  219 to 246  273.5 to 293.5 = 0.04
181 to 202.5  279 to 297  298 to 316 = 0.01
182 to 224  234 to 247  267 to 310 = 0.18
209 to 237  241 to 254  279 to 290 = 0.24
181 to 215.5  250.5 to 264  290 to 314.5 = 0.09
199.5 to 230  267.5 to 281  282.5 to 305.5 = 0.06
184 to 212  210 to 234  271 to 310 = -0.04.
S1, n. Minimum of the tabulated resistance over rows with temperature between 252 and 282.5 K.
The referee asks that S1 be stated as 345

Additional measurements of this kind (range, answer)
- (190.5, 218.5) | 387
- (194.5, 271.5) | 308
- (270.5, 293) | 354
